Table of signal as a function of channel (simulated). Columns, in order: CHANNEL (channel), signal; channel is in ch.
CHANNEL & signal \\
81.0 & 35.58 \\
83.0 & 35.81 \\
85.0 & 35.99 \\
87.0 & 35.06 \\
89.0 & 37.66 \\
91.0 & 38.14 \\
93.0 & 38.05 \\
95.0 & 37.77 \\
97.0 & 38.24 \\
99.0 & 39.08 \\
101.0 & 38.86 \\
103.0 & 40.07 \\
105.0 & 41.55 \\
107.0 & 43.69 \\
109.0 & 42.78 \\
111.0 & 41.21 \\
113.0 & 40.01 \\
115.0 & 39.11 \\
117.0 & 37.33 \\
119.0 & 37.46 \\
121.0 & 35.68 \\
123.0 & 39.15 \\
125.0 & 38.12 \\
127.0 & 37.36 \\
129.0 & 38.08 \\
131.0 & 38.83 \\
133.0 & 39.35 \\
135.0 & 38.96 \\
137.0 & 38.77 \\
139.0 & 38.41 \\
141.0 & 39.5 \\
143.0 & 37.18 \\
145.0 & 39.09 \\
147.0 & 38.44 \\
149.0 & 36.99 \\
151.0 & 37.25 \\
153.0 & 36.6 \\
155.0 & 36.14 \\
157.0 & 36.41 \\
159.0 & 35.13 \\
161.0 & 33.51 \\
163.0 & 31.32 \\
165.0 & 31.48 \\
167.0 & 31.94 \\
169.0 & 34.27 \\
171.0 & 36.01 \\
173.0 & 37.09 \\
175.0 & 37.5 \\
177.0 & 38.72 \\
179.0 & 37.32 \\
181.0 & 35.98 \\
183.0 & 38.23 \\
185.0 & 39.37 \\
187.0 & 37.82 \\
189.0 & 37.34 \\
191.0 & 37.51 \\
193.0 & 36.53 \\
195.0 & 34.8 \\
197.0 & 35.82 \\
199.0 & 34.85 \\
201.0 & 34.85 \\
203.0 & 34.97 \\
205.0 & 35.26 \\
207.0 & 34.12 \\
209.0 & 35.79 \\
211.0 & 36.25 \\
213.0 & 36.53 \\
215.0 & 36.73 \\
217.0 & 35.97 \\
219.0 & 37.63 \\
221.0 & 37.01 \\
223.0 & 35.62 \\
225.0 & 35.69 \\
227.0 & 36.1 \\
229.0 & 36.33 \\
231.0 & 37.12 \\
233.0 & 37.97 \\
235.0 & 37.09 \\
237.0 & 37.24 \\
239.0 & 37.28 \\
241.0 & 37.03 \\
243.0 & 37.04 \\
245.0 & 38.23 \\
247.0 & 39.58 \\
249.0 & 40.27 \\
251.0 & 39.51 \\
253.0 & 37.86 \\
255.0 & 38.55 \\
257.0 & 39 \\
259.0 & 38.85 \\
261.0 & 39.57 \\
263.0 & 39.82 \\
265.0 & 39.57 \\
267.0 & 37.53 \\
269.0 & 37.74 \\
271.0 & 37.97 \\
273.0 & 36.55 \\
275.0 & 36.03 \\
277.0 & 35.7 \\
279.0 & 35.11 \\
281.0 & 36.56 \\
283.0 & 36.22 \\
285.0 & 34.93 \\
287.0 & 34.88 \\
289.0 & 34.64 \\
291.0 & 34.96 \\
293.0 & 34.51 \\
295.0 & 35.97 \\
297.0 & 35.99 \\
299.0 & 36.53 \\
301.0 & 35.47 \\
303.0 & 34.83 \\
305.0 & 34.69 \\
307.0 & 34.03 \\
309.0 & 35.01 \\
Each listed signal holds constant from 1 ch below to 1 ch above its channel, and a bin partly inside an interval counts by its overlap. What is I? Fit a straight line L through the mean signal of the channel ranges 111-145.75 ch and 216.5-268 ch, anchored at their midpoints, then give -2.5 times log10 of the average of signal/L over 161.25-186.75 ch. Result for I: 0.07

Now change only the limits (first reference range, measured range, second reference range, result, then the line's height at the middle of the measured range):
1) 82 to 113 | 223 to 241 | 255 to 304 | 0.01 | 37.3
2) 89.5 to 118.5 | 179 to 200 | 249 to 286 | 0.05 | 38.6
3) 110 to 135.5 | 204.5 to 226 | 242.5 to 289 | 0.05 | 37.9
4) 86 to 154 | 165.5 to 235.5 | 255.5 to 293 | 0.04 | 37.8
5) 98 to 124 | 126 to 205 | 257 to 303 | 0.06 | 38.7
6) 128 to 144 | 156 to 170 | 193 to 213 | 0.12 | 37.3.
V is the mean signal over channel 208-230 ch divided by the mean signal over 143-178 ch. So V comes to 1.0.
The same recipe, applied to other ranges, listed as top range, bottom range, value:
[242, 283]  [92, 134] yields 0.97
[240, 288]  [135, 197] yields 1.03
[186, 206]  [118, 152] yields 0.94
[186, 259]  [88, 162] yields 0.96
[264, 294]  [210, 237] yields 0.99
